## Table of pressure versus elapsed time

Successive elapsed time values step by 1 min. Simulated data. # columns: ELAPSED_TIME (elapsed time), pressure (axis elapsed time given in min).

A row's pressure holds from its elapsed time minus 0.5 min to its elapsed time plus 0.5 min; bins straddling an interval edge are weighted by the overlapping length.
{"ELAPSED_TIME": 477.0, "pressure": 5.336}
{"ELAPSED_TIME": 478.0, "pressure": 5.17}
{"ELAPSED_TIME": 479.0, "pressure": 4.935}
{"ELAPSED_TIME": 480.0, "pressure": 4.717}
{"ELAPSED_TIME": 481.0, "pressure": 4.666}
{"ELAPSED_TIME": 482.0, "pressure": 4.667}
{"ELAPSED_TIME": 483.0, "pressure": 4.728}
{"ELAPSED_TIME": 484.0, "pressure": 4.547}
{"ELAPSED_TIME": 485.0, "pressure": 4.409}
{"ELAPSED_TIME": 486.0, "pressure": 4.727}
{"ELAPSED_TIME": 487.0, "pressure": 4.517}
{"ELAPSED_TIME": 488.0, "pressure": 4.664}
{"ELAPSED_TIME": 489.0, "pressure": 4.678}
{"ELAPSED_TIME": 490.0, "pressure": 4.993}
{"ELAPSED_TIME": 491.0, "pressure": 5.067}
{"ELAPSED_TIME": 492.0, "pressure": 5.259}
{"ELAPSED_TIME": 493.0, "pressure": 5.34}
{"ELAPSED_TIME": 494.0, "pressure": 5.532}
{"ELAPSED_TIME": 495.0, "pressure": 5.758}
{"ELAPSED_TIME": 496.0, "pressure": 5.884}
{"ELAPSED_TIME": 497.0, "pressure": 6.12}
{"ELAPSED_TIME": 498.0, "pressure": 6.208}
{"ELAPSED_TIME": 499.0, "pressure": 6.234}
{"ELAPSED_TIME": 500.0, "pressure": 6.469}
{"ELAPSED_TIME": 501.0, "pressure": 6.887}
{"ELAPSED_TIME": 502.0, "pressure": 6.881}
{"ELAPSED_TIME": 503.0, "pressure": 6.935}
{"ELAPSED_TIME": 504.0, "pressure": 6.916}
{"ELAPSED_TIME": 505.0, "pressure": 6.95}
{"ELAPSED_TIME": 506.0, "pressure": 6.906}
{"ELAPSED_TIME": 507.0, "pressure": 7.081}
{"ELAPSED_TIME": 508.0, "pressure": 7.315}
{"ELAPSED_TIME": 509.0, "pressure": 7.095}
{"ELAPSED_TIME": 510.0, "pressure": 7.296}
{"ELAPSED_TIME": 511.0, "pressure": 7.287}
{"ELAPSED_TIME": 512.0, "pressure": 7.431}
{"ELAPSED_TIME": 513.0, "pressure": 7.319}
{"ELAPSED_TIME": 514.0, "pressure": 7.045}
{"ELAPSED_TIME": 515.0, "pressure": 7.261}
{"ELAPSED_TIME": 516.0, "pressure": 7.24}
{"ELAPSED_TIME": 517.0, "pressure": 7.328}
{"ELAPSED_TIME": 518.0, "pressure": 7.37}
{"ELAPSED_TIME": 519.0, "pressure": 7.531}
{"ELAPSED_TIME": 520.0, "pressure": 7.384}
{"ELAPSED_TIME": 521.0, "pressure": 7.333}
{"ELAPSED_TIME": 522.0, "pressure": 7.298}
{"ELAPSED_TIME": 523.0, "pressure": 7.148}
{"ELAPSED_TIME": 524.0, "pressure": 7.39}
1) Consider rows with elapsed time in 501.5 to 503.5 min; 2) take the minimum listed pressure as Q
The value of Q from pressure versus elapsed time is 6.881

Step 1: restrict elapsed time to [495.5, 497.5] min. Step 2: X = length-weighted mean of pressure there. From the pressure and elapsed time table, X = 6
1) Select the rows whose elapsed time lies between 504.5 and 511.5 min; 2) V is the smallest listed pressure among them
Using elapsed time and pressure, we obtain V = 6.906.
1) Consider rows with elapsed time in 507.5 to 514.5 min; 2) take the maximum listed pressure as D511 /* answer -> 7.431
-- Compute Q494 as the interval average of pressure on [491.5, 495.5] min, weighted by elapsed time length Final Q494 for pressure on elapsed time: 5.47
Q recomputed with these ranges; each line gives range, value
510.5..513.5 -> 7.287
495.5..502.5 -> 5.884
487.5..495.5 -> 4.664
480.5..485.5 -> 4.409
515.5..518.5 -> 7.24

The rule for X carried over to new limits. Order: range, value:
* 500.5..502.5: 6.88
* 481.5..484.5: 4.65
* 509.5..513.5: 7.33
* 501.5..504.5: 6.91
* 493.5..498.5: 5.9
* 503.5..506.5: 6.92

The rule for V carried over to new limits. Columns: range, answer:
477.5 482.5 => 4.666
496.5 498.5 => 6.12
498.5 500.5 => 6.234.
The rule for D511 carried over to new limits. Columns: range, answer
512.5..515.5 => 7.319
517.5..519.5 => 7.531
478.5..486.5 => 4.935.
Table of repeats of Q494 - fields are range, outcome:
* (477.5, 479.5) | 5.05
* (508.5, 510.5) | 7.2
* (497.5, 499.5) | 6.22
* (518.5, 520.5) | 7.46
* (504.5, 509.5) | 7.07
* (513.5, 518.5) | 7.25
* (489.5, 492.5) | 5.11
